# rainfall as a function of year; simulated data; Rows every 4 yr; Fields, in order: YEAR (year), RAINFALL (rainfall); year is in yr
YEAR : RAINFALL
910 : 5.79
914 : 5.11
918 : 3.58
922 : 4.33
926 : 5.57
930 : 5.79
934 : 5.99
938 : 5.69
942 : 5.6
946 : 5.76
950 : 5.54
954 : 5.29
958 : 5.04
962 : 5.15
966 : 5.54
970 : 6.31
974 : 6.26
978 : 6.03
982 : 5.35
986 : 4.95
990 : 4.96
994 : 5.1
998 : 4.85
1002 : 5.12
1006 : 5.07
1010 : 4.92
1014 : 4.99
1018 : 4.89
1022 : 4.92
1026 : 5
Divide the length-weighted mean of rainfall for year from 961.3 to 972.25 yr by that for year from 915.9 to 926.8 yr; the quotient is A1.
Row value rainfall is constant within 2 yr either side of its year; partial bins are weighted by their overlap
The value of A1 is 1.3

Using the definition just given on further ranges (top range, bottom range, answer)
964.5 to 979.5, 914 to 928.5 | 1.31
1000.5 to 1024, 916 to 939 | 0.97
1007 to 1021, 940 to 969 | 0.91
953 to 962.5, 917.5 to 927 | 1.14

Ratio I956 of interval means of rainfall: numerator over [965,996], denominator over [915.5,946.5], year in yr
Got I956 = 1.06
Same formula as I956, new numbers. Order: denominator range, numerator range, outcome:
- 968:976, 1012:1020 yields 0.79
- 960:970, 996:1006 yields 0.90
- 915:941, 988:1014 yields 0.97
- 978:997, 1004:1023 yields 0.96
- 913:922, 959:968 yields 1.25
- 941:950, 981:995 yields 0.90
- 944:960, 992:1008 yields 0.93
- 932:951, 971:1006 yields 0.93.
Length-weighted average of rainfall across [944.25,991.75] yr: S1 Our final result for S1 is 5.52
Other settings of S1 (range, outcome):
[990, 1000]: 4.97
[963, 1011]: 5.38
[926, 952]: 5.72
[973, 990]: 5.53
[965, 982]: 5.98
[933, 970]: 5.54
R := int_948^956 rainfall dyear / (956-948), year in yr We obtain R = 5.42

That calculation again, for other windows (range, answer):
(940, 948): 5.68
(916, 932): 4.82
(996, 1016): 4.99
